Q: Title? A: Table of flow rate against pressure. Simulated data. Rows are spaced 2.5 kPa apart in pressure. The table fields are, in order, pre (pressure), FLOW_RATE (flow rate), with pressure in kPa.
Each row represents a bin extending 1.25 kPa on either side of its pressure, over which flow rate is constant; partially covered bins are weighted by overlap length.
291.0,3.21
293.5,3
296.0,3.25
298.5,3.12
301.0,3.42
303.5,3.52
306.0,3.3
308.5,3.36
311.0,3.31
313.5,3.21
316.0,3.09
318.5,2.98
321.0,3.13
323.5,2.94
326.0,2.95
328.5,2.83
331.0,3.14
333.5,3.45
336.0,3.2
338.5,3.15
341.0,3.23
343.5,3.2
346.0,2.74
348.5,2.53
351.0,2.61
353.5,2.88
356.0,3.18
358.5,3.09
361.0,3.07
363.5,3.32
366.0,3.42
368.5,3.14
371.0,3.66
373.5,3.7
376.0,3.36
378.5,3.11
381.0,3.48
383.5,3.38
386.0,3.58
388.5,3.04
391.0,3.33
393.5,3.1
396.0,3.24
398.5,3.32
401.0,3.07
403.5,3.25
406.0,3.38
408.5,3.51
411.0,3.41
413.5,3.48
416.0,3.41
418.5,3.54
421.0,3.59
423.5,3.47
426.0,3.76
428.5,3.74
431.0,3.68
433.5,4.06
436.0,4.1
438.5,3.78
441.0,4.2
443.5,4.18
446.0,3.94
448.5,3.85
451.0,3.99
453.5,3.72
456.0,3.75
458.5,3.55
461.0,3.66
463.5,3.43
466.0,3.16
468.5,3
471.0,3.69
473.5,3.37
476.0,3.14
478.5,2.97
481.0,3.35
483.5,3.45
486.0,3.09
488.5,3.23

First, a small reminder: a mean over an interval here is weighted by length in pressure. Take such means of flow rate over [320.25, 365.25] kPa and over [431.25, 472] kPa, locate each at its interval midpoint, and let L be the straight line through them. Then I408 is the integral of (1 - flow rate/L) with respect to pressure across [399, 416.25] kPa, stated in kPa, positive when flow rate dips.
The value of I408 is 0.6 kPa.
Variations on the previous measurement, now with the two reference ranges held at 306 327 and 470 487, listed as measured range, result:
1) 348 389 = -0.50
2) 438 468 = -4.43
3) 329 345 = -0.24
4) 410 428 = -1.67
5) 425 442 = -3.42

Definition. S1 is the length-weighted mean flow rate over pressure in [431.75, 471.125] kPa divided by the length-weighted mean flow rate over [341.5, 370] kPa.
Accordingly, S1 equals 1.2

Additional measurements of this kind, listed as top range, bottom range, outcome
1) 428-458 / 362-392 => 1.16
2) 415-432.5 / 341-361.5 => 1.23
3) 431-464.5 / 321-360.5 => 1.28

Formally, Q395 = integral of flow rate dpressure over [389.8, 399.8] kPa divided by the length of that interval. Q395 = 3.25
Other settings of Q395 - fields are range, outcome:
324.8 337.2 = 3.11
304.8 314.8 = 3.29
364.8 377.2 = 3.46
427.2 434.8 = 3.83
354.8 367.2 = 3.22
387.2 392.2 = 3.19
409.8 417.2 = 3.43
